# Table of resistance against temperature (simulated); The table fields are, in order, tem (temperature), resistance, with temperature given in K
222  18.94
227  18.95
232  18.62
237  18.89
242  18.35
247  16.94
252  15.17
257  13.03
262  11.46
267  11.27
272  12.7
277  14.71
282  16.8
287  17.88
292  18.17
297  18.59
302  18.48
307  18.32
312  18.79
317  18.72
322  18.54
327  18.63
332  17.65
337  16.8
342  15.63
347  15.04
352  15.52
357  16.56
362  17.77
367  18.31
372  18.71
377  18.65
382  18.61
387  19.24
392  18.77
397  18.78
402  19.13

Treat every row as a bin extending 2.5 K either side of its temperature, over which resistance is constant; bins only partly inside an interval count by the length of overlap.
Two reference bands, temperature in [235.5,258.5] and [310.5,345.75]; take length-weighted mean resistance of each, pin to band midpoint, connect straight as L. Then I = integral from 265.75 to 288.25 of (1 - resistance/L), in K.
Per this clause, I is 3.0 K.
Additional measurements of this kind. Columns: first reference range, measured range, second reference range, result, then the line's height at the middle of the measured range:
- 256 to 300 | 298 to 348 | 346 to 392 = -4.3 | 16.4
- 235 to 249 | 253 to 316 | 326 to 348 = 5.5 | 17.5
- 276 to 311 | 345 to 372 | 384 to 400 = 2.4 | 18.5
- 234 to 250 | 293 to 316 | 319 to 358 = -1.7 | 17.2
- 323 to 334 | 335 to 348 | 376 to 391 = 1.8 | 18.4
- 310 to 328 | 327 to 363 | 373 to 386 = 4.2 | 18.7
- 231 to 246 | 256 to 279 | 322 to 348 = 7.0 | 18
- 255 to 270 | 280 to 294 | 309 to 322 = -2.4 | 15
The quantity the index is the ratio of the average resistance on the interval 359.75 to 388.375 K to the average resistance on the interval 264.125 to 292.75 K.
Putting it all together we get 1.23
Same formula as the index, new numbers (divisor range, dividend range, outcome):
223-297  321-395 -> 1.10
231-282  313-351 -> 1.14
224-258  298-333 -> 1.07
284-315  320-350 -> 0.93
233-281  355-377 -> 1.20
